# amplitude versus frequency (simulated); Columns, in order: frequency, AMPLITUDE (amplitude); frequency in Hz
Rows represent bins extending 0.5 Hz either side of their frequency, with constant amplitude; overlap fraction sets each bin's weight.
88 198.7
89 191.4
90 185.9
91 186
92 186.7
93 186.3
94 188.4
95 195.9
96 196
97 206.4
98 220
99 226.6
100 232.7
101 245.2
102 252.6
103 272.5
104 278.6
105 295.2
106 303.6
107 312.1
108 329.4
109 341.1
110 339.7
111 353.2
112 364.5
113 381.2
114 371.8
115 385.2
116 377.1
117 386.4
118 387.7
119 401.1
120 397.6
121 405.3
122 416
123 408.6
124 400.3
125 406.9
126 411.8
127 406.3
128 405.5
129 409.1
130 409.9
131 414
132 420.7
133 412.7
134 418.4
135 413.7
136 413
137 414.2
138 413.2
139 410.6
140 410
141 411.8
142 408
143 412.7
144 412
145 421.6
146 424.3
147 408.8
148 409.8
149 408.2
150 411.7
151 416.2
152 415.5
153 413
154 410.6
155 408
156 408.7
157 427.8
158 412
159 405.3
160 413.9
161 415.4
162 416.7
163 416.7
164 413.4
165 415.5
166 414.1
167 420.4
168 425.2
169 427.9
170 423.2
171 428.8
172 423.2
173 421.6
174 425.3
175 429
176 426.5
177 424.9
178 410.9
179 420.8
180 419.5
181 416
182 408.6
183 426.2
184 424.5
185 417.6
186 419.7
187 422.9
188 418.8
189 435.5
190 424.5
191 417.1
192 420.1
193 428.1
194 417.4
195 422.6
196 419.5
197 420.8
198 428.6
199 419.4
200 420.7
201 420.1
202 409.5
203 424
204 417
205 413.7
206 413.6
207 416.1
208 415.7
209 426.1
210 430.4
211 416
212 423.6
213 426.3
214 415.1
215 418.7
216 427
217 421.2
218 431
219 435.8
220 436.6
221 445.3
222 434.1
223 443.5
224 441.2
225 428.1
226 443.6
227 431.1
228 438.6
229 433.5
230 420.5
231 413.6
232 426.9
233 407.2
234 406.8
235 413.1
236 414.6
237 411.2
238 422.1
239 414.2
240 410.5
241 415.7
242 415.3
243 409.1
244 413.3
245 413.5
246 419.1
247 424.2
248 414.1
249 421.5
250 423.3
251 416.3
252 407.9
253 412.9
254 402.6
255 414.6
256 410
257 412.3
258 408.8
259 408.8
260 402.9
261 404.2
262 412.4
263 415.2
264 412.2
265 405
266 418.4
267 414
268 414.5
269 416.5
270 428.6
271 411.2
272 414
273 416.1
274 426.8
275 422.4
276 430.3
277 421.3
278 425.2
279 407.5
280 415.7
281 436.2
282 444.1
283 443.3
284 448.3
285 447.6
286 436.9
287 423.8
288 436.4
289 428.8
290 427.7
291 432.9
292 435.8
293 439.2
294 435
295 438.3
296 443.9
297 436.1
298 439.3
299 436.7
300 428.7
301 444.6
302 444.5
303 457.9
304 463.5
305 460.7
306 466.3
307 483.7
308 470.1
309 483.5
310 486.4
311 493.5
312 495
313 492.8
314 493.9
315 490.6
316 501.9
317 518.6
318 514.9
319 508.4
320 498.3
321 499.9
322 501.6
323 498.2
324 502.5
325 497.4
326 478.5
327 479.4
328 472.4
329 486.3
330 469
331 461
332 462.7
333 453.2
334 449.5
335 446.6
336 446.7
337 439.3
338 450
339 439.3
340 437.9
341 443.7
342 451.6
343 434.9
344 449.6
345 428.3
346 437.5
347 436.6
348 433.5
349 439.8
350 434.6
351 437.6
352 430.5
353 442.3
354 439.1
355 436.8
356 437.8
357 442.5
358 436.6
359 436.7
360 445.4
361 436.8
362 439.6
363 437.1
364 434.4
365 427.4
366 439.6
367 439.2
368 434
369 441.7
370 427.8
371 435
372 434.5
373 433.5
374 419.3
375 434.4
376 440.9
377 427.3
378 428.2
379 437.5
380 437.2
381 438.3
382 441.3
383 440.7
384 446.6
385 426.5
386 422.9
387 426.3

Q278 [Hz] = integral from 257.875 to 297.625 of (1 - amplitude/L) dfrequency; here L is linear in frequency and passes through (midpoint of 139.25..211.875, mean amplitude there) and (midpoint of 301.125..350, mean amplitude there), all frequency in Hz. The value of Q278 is 2.5 Hz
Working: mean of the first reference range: 418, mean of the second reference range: 469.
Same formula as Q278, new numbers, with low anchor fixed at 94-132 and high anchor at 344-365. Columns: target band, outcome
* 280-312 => -2.7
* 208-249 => -4.0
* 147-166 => -3.0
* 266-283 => -0.7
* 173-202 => -4.1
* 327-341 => -0.9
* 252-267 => -0.4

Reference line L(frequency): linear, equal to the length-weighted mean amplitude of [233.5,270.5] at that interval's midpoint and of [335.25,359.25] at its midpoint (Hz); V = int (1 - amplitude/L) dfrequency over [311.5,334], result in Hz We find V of -2.9 Hz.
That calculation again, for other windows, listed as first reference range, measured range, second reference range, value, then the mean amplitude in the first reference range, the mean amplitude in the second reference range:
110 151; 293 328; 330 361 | -3.16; 403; 442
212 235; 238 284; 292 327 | 3.20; 428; 474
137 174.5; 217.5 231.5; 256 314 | -0.24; 416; 436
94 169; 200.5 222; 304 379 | -0.88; 376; 457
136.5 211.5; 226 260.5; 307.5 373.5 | 1.49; 418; 458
